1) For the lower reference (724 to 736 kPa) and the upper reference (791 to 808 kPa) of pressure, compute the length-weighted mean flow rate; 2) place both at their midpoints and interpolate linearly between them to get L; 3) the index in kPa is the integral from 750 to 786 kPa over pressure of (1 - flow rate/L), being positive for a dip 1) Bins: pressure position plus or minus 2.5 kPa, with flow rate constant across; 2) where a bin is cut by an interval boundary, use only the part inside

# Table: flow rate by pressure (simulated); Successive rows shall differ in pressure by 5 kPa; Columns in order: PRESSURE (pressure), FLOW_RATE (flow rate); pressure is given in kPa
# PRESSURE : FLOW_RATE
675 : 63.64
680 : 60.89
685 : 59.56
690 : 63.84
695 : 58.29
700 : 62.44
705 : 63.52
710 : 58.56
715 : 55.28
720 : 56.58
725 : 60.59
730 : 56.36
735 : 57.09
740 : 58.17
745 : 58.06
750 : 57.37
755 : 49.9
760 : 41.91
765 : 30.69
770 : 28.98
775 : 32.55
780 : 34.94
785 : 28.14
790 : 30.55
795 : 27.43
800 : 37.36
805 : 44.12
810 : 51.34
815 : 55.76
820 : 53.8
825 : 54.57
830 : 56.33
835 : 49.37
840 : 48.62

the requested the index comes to 7.2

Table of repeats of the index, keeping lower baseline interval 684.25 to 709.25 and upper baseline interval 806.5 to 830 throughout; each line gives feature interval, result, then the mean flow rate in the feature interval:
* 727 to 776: 8.8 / 47.7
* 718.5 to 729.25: 0.2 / 58.4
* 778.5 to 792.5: 6.2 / 30.9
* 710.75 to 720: 0.6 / 56.3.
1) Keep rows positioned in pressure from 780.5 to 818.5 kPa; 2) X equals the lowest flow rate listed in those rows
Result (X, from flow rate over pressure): 27.43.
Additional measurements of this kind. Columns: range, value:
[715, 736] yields 55.28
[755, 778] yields 28.98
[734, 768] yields 30.69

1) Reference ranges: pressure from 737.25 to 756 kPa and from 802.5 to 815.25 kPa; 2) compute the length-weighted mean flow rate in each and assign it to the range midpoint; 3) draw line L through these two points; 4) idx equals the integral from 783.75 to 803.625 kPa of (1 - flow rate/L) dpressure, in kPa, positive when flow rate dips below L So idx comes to 7.5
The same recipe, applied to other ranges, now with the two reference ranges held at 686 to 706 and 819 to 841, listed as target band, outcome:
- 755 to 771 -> 5.72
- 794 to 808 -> 4.31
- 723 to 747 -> 0.45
